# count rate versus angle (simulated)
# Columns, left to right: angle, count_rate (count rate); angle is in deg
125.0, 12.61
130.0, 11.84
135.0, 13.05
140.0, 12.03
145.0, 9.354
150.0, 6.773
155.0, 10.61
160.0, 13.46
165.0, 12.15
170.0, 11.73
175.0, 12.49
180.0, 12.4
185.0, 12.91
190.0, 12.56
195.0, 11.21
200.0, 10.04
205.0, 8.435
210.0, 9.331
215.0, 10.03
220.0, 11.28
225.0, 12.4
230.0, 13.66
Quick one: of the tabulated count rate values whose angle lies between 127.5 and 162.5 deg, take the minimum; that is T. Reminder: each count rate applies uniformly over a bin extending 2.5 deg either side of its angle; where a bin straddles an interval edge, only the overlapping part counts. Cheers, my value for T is 6.773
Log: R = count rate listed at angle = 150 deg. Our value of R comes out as 6.773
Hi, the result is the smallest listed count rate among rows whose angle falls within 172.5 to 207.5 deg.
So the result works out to 8.435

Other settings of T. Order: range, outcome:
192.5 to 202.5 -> 10.04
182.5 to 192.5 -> 12.56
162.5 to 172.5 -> 11.73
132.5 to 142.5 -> 12.03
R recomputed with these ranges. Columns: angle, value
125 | 12.61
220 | 11.28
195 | 11.21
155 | 10.61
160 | 13.46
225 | 12.4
